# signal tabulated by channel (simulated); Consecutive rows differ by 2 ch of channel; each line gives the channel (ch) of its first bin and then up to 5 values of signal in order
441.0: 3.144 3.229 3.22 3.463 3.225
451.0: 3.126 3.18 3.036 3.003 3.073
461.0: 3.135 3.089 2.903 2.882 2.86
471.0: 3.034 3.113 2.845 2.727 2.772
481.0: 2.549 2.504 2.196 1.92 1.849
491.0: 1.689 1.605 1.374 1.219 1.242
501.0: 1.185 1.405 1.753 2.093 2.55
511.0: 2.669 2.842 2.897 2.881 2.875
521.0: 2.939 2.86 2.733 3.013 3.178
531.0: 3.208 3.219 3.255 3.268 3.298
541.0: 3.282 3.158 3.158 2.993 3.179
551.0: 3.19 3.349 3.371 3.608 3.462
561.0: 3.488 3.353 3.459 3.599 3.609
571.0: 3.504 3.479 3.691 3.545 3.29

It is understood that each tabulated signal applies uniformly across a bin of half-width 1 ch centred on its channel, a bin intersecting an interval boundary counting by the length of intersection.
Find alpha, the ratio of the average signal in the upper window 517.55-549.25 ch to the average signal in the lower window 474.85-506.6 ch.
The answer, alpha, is 1.62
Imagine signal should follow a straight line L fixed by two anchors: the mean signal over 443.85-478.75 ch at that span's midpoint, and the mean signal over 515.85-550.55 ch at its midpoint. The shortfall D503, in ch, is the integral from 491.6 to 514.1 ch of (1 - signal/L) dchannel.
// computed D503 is 9.2 ch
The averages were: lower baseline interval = 3.05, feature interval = 1.82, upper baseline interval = 3.09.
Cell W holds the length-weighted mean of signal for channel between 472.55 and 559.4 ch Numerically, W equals 2.64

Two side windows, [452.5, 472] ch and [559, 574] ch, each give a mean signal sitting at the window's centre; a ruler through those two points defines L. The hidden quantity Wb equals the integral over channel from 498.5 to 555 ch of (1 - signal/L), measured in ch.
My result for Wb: 9.0 ch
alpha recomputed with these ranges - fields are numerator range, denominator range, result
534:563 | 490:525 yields 1.54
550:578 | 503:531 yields 1.30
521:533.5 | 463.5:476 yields 1.03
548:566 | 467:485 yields 1.22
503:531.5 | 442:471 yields 0.87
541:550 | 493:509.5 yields 1.99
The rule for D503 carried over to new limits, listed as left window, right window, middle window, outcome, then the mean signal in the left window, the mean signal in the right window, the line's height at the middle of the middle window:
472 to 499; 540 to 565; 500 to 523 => 2.0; 2.15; 3.31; 2.6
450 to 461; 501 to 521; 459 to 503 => 7.8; 3.09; 2.4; 2.77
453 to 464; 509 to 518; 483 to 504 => 9.3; 3.08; 2.79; 2.9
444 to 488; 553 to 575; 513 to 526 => 1.5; 2.9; 3.5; 3.23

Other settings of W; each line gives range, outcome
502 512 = 2.09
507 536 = 2.91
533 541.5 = 3.27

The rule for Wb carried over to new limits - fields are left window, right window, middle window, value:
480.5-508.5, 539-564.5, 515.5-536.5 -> -3.3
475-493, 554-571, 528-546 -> -0.8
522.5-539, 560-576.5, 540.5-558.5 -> 0.3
